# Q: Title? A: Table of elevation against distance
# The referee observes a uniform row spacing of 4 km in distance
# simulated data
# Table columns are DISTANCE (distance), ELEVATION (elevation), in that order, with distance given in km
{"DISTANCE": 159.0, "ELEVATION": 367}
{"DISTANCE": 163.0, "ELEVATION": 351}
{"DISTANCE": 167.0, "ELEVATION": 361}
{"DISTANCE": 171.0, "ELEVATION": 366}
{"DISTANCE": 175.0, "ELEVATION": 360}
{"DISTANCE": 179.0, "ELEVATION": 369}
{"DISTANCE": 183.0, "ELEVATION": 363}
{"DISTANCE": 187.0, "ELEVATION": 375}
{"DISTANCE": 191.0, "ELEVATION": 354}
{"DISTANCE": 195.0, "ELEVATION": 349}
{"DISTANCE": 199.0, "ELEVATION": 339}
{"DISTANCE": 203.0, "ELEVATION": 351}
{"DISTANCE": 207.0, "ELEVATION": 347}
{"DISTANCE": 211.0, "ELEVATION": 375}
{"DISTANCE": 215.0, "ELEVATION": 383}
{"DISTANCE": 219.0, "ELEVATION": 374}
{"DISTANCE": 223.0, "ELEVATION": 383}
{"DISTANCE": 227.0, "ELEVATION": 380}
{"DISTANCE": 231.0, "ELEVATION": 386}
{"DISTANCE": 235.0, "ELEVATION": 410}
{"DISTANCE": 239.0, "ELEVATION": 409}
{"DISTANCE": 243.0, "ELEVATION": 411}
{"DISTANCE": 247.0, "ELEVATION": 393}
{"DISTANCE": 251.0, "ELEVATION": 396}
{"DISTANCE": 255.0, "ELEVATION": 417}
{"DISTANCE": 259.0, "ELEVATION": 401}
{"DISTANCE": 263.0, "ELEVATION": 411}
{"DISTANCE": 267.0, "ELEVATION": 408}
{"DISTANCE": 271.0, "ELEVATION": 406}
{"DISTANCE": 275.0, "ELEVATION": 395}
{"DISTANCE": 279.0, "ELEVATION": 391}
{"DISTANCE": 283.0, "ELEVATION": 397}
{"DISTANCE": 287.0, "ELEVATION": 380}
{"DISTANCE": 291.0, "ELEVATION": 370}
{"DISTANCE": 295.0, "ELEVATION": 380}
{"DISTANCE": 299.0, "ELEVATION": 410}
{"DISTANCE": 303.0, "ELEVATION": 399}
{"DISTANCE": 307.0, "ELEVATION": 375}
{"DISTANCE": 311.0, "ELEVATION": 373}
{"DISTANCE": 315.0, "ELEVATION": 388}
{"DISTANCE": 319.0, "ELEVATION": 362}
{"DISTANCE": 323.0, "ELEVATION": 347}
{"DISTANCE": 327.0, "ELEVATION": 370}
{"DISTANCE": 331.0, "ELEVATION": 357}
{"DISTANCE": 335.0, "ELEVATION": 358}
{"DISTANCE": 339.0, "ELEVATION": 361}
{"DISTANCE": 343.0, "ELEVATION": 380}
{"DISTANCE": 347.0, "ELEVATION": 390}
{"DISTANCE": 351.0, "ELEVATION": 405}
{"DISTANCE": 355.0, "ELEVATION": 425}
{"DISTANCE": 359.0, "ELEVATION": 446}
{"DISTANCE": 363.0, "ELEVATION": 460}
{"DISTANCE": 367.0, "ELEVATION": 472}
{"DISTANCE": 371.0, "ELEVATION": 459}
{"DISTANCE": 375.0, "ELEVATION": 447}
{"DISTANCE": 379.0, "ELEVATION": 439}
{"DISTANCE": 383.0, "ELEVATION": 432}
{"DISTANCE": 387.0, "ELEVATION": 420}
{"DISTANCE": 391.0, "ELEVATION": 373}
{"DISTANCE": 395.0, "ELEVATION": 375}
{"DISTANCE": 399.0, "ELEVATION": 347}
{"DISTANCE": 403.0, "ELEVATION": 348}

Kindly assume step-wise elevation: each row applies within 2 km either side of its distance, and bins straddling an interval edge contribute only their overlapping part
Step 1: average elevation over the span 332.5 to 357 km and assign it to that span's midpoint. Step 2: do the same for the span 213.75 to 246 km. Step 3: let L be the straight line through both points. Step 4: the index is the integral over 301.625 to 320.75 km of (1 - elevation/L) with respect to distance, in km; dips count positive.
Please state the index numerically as 0.4 km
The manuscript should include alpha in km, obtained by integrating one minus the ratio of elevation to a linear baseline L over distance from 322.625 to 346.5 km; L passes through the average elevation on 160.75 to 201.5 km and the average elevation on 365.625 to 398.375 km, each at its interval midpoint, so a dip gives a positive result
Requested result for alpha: 2.5 km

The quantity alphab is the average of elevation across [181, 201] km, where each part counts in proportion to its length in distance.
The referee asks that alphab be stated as 356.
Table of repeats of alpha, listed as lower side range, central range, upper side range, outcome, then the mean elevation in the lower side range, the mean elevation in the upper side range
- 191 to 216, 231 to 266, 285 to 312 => -3.4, 356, 384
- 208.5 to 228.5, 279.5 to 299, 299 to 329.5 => -0.5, 378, 376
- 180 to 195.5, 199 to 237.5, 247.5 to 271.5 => 0.6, 362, 406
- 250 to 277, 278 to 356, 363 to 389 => 8.1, 405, 446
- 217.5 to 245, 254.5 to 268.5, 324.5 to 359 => -0.6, 394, 384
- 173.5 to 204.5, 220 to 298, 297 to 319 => -4.5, 358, 387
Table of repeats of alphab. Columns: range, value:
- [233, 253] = 404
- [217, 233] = 381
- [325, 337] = 362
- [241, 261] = 404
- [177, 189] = 369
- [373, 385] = 439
